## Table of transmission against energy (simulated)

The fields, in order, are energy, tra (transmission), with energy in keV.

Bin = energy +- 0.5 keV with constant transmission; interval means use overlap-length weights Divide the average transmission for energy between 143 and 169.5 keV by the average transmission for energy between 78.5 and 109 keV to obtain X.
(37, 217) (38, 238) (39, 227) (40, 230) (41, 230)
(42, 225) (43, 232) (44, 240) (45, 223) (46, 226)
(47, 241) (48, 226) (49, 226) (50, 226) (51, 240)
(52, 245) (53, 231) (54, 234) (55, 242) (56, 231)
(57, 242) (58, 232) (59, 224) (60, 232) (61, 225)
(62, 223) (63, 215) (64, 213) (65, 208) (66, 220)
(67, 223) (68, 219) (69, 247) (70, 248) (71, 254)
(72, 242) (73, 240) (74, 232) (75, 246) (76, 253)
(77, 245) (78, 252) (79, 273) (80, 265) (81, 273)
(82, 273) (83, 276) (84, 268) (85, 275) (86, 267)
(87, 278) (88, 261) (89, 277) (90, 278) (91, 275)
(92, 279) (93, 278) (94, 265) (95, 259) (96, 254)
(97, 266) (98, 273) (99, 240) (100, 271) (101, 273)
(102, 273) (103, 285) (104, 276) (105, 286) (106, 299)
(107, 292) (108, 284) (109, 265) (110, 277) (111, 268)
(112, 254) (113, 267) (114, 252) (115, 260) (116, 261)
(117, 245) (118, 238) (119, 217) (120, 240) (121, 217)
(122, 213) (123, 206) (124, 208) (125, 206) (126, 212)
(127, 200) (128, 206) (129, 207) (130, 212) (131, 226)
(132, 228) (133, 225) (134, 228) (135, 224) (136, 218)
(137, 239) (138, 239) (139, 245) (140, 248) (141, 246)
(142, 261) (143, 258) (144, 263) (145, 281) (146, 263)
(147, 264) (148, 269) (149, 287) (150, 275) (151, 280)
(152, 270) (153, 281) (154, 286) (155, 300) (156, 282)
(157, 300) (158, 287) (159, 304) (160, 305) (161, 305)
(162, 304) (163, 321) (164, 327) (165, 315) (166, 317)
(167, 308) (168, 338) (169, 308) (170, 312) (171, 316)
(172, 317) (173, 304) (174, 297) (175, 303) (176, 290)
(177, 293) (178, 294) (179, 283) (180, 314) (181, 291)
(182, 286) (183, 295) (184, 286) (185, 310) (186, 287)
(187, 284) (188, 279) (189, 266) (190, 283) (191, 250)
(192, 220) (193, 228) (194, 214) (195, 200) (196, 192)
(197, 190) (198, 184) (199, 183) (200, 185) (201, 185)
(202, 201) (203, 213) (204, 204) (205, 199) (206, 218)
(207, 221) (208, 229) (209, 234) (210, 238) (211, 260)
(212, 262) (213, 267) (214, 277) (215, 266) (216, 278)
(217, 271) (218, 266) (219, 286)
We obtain 1.07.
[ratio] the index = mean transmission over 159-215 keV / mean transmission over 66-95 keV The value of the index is 1.03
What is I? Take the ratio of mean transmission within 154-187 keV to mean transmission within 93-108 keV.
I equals 1.1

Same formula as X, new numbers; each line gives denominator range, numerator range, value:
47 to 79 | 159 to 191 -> 1.28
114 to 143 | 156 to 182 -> 1.34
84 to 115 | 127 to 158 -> 0.93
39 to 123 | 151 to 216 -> 1.08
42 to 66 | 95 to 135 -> 1.07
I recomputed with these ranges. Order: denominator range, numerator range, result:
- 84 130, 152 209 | 1.06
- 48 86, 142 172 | 1.22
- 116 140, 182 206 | 1.04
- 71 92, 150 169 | 1.15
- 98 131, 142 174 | 1.19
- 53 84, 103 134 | 1.01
